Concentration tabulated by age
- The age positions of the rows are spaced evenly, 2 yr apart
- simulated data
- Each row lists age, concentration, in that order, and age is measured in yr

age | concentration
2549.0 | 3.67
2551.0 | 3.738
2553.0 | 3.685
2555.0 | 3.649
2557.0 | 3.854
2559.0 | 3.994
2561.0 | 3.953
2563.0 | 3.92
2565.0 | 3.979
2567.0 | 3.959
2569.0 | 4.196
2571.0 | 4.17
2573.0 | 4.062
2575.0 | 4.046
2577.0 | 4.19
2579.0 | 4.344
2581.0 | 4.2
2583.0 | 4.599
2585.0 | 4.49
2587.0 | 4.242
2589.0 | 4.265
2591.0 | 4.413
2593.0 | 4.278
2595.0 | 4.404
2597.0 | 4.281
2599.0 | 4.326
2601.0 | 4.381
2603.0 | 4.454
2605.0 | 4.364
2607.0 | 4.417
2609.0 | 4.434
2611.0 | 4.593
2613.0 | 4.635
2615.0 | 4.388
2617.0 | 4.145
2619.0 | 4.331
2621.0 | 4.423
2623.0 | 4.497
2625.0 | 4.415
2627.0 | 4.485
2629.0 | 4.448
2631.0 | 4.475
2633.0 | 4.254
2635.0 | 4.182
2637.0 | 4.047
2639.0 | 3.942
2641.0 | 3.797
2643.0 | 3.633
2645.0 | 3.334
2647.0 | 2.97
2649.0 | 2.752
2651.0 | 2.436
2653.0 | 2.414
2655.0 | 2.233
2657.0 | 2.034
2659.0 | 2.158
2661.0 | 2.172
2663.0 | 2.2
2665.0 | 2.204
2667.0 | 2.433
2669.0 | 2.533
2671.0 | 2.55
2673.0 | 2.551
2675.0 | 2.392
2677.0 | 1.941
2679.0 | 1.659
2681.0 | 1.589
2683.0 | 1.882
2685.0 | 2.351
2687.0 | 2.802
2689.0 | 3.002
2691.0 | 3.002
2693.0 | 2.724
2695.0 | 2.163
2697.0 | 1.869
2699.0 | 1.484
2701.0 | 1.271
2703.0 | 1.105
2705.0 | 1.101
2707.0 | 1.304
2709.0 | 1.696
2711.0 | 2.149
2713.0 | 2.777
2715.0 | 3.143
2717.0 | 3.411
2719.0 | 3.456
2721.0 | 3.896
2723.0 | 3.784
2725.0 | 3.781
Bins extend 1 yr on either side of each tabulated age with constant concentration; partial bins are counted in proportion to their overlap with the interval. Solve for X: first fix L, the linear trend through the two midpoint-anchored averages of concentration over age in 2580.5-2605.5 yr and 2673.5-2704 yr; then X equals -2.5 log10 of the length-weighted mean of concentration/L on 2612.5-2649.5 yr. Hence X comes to -0.17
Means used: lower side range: 4.36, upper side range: 2.09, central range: 4.07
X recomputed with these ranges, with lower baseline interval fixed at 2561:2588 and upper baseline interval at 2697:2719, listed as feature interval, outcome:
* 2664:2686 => 0.165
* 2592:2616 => -0.194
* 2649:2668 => 0.228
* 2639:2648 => -0.143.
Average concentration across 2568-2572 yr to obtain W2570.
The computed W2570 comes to 4.18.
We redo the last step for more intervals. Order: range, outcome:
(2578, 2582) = 4.27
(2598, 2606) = 4.38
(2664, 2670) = 2.39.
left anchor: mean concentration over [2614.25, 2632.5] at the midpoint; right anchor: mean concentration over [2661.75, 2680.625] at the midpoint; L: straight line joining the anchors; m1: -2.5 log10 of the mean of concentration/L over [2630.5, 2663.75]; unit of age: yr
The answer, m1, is 0.09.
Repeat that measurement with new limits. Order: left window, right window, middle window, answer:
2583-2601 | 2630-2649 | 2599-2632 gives -0.09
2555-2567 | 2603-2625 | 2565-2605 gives -0.03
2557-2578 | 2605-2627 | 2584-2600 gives -0.03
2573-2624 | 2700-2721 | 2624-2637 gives -0.16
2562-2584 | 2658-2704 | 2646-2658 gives 0.10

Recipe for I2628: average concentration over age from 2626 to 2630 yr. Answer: 4.47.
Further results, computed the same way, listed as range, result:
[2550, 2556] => 3.69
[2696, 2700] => 1.68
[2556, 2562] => 3.93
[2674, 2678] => 2.17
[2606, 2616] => 4.49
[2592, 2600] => 4.32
